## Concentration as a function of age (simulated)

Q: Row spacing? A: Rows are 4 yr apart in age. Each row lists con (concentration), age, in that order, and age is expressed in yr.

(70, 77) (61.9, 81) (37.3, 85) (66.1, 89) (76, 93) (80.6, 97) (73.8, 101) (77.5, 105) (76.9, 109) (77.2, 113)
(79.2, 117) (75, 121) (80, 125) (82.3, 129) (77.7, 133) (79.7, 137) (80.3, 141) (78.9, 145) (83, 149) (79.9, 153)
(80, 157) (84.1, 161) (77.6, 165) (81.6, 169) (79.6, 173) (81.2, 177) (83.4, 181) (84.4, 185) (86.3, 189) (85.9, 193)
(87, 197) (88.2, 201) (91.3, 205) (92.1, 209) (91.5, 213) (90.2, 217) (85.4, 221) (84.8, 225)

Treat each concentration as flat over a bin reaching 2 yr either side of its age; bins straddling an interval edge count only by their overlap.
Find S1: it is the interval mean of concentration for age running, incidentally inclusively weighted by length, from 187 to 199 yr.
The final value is 86.4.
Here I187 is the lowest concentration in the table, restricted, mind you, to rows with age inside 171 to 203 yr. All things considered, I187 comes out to 79.6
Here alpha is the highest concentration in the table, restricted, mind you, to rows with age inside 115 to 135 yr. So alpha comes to 82.3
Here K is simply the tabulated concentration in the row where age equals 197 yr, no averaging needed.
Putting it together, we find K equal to 87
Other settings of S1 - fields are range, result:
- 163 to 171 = 79.6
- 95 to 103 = 77.2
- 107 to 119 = 77.8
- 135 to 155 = 80.4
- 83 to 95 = 59.8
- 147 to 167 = 80.9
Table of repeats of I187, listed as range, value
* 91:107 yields 73.8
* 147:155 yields 79.9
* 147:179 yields 77.6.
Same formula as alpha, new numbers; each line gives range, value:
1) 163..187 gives 84.4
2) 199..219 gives 92.1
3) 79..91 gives 66.1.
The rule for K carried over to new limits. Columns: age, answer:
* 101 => 73.8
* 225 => 84.8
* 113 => 77.2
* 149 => 83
